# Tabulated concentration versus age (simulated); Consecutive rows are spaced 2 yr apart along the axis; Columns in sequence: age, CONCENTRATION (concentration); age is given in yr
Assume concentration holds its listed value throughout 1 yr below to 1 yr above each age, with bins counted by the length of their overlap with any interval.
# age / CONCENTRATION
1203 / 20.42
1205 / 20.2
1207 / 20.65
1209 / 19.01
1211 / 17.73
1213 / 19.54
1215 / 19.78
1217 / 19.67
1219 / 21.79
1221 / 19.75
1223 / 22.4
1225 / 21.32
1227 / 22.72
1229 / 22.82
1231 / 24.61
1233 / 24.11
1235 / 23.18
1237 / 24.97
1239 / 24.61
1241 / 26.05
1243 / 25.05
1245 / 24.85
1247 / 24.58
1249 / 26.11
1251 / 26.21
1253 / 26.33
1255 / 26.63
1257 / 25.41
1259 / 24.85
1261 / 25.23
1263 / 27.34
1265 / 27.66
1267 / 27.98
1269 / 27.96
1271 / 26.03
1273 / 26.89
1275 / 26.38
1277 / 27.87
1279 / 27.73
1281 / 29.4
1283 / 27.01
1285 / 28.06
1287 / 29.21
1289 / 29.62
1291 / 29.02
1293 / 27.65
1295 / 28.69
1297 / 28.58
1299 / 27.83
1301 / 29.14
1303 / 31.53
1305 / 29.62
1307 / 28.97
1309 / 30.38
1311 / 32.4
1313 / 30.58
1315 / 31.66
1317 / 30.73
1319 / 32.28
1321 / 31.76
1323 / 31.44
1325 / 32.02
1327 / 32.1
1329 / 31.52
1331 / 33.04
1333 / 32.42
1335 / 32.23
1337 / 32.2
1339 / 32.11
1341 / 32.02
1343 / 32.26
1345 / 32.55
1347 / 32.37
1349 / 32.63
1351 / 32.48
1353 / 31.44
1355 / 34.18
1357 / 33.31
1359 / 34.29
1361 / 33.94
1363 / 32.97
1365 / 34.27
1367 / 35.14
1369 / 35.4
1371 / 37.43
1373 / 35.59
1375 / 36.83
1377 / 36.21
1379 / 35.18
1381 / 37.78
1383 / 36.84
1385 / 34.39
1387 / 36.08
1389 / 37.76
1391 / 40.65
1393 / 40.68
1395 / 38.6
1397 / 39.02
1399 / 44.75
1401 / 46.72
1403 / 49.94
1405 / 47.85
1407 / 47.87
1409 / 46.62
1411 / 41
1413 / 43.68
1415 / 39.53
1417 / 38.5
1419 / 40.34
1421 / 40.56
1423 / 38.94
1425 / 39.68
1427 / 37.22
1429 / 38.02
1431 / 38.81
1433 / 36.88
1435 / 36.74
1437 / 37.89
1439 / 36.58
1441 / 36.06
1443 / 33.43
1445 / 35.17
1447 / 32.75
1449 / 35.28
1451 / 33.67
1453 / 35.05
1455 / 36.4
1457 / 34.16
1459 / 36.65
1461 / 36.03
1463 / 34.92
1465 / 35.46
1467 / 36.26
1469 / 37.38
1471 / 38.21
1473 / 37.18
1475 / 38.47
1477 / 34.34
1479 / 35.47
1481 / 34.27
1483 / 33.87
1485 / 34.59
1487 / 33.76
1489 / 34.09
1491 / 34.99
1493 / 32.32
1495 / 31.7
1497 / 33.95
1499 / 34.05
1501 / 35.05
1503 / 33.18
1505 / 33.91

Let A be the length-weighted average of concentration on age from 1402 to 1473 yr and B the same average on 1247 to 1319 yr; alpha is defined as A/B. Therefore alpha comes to 1.4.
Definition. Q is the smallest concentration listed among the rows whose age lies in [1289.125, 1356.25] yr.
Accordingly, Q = 27.65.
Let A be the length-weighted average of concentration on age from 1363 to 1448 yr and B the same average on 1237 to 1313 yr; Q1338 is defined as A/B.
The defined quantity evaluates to 1.41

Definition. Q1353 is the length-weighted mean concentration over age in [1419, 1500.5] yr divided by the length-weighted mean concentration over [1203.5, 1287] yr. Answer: 1.47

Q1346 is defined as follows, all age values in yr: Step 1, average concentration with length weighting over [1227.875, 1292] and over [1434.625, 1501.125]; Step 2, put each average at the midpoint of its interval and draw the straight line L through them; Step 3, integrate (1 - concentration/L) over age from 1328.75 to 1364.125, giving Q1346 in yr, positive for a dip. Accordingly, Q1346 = -3.15 yr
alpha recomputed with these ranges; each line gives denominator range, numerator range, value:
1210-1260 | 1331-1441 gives 1.60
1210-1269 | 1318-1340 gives 1.34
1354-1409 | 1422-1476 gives 0.95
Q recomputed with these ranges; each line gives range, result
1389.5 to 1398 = 38.6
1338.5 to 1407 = 31.44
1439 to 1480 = 32.75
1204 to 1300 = 17.73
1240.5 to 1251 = 24.58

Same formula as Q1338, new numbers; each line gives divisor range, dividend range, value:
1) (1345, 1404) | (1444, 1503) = 0.95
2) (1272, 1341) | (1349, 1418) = 1.27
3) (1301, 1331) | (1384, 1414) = 1.36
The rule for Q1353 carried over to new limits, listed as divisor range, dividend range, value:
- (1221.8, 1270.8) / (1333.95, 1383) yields 1.35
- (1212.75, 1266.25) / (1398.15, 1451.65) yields 1.65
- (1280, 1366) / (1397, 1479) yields 1.24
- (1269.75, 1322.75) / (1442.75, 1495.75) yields 1.20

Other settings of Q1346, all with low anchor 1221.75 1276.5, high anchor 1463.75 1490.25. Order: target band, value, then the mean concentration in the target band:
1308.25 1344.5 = -3.9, 31.9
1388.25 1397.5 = -2.2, 39.4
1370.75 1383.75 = -2.3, 36.5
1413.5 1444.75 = -4.2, 38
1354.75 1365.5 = -1.2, 33.8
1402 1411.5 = -4.3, 47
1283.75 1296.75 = -0.7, 28.7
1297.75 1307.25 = -0.6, 29.4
